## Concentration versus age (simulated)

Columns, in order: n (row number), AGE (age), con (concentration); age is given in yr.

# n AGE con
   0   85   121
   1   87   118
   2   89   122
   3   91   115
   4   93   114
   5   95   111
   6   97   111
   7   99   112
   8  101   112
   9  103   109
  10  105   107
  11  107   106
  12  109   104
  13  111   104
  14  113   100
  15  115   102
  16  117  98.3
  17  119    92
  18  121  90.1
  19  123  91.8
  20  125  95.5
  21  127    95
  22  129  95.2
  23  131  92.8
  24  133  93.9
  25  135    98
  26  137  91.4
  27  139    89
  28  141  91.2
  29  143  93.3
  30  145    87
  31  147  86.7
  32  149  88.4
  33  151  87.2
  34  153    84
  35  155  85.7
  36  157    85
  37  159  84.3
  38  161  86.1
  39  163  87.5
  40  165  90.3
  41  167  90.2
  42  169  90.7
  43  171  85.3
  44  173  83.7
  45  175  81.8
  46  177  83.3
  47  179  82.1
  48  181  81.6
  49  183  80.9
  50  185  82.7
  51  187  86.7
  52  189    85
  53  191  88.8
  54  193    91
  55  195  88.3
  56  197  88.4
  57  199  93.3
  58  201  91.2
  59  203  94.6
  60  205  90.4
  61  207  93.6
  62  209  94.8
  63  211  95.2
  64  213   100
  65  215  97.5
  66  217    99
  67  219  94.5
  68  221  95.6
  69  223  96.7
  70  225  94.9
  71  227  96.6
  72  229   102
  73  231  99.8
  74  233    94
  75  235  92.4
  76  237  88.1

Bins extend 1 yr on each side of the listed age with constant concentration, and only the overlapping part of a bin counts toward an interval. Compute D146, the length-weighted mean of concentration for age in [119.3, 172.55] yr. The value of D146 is 89.8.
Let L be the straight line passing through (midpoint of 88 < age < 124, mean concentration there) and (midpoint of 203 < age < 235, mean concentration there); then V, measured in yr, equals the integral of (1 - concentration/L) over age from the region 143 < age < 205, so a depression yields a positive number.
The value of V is 8.1 yr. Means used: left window 106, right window 96.1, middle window 86.9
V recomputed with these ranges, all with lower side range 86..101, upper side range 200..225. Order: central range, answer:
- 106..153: 6.3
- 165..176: 1.7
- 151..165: 2.4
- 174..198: 3.5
